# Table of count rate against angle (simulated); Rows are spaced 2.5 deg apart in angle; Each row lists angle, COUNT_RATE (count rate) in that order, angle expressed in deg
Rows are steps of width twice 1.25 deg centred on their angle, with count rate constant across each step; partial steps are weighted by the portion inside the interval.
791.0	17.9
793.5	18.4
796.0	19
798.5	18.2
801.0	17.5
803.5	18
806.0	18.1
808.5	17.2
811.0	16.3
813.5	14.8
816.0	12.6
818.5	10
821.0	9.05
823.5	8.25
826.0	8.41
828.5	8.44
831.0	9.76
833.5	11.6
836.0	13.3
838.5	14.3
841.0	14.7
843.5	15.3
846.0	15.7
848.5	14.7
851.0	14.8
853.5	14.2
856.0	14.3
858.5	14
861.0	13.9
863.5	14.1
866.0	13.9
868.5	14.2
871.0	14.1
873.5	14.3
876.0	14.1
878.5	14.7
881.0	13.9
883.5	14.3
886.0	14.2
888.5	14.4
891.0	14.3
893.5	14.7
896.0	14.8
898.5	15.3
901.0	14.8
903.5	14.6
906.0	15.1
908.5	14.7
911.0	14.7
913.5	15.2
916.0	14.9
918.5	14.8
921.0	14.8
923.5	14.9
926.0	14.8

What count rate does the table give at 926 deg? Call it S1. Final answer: 14.8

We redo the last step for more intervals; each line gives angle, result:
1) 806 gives 18.1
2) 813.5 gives 14.8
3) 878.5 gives 14.7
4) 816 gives 12.6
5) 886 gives 14.2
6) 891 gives 14.3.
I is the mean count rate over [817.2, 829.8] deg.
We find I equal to 8.85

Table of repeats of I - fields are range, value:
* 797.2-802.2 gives 17.9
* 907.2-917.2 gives 14.9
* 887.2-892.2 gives 14.3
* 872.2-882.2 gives 14.3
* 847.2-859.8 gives 14.4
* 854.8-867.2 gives 14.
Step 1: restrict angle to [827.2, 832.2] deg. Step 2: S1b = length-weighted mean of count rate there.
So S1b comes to 9.09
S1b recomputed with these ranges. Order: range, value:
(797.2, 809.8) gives 17.8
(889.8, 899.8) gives 14.8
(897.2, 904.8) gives 14.9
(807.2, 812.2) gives 16.8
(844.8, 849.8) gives 15.2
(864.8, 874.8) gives 14.1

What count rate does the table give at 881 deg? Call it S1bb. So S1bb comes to 13.9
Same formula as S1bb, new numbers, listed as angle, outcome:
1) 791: 17.9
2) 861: 13.9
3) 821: 9.05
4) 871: 14.1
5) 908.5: 14.7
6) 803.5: 18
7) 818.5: 10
